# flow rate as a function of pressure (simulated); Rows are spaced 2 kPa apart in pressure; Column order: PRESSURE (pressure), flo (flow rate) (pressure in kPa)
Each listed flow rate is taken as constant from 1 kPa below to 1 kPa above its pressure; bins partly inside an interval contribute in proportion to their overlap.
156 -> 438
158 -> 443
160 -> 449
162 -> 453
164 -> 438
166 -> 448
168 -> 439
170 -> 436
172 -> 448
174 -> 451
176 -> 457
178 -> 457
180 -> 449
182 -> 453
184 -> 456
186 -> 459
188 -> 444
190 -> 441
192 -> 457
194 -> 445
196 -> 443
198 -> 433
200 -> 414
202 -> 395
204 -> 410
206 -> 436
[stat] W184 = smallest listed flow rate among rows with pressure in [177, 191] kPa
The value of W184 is 441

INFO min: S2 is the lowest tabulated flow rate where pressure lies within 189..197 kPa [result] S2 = 441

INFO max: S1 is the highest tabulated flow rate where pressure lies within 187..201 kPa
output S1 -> 457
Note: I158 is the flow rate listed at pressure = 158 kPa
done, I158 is 443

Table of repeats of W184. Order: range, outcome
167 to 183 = 436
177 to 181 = 449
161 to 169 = 438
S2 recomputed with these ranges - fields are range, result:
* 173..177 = 451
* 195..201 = 414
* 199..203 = 395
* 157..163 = 443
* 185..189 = 444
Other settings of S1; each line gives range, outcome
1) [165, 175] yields 451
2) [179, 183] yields 453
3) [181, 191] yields 459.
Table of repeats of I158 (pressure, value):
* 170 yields 436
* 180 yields 449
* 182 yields 453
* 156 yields 438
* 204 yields 410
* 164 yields 438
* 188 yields 444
